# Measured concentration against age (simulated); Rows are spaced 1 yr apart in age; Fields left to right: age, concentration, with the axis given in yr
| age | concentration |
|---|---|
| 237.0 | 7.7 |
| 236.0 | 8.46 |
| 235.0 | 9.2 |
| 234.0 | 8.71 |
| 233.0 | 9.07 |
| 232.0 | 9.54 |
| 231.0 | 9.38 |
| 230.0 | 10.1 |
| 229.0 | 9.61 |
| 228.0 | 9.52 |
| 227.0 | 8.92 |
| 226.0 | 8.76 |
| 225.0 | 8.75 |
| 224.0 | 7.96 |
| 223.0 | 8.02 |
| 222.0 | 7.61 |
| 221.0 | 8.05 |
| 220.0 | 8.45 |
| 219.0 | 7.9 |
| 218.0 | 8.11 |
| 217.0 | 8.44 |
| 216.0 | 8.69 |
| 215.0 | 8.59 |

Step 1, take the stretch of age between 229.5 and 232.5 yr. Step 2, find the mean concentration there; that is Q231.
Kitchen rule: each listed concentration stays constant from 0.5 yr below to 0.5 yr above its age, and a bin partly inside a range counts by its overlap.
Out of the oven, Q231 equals 9.67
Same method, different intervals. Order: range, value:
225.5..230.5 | 9.38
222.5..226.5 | 8.37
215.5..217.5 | 8.56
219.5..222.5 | 8.04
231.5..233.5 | 9.3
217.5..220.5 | 8.15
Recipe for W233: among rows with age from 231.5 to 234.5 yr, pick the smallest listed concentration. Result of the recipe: 8.71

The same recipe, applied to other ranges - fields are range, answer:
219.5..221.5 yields 8.05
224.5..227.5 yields 8.75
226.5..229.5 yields 8.92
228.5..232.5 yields 9.38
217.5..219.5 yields 7.9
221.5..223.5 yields 7.61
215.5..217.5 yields 8.44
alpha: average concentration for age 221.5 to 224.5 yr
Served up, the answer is 7.86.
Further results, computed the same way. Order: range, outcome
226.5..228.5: 9.22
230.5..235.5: 9.18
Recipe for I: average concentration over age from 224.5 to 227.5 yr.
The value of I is 8.81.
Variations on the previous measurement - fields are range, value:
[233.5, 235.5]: 8.96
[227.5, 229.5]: 9.56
